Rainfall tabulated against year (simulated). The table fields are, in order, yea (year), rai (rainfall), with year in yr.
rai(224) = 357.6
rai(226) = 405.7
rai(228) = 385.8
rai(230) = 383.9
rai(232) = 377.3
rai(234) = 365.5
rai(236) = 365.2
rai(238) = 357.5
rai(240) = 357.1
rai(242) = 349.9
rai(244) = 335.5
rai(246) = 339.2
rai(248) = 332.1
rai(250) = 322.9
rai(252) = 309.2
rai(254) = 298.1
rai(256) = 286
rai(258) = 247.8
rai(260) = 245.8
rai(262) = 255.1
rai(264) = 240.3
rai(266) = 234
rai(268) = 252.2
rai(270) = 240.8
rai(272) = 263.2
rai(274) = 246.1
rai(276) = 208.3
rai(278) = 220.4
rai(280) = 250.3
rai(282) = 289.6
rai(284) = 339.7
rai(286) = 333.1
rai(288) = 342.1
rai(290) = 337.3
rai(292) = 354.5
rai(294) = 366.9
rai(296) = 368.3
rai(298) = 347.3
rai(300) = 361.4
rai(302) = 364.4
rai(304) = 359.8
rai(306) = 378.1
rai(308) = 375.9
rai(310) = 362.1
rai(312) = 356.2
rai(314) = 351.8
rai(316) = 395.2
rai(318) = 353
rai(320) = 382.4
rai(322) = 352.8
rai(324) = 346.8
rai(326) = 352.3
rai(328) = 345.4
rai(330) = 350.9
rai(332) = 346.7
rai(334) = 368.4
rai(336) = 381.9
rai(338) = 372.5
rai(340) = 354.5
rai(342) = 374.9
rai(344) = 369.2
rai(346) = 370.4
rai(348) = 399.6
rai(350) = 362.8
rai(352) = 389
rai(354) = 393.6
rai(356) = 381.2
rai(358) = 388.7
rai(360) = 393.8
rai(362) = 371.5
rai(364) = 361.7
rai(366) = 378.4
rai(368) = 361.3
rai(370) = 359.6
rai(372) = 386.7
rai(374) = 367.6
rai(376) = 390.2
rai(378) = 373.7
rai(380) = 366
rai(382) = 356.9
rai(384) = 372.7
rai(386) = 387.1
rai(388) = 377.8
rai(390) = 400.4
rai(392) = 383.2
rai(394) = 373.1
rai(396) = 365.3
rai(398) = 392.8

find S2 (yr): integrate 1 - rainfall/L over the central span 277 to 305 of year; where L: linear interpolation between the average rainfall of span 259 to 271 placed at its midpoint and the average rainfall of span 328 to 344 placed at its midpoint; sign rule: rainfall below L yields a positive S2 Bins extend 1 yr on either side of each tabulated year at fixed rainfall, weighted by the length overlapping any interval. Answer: -4.07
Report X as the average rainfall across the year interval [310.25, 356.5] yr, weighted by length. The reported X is 367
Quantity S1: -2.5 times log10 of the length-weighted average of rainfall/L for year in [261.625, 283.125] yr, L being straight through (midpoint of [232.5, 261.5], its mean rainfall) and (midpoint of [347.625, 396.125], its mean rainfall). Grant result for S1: 0.33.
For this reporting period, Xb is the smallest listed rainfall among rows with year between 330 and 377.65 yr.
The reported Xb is 346.7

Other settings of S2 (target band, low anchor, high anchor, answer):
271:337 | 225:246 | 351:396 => 6.1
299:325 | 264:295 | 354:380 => -3.8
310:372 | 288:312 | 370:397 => -0.1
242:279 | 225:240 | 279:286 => 6.8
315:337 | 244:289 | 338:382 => -1.4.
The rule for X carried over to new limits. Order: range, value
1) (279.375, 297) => 333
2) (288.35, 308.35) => 360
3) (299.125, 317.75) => 367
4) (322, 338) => 357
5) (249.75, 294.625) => 281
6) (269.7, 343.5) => 339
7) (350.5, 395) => 378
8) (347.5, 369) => 380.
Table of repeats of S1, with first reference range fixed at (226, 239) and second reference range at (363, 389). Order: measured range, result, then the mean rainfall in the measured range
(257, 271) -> 0.460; 245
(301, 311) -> 0.016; 368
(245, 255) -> 0.170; 320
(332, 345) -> 0.013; 368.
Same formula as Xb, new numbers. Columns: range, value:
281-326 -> 289.6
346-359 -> 362.8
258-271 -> 234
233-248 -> 332.1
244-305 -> 208.3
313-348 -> 345.4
